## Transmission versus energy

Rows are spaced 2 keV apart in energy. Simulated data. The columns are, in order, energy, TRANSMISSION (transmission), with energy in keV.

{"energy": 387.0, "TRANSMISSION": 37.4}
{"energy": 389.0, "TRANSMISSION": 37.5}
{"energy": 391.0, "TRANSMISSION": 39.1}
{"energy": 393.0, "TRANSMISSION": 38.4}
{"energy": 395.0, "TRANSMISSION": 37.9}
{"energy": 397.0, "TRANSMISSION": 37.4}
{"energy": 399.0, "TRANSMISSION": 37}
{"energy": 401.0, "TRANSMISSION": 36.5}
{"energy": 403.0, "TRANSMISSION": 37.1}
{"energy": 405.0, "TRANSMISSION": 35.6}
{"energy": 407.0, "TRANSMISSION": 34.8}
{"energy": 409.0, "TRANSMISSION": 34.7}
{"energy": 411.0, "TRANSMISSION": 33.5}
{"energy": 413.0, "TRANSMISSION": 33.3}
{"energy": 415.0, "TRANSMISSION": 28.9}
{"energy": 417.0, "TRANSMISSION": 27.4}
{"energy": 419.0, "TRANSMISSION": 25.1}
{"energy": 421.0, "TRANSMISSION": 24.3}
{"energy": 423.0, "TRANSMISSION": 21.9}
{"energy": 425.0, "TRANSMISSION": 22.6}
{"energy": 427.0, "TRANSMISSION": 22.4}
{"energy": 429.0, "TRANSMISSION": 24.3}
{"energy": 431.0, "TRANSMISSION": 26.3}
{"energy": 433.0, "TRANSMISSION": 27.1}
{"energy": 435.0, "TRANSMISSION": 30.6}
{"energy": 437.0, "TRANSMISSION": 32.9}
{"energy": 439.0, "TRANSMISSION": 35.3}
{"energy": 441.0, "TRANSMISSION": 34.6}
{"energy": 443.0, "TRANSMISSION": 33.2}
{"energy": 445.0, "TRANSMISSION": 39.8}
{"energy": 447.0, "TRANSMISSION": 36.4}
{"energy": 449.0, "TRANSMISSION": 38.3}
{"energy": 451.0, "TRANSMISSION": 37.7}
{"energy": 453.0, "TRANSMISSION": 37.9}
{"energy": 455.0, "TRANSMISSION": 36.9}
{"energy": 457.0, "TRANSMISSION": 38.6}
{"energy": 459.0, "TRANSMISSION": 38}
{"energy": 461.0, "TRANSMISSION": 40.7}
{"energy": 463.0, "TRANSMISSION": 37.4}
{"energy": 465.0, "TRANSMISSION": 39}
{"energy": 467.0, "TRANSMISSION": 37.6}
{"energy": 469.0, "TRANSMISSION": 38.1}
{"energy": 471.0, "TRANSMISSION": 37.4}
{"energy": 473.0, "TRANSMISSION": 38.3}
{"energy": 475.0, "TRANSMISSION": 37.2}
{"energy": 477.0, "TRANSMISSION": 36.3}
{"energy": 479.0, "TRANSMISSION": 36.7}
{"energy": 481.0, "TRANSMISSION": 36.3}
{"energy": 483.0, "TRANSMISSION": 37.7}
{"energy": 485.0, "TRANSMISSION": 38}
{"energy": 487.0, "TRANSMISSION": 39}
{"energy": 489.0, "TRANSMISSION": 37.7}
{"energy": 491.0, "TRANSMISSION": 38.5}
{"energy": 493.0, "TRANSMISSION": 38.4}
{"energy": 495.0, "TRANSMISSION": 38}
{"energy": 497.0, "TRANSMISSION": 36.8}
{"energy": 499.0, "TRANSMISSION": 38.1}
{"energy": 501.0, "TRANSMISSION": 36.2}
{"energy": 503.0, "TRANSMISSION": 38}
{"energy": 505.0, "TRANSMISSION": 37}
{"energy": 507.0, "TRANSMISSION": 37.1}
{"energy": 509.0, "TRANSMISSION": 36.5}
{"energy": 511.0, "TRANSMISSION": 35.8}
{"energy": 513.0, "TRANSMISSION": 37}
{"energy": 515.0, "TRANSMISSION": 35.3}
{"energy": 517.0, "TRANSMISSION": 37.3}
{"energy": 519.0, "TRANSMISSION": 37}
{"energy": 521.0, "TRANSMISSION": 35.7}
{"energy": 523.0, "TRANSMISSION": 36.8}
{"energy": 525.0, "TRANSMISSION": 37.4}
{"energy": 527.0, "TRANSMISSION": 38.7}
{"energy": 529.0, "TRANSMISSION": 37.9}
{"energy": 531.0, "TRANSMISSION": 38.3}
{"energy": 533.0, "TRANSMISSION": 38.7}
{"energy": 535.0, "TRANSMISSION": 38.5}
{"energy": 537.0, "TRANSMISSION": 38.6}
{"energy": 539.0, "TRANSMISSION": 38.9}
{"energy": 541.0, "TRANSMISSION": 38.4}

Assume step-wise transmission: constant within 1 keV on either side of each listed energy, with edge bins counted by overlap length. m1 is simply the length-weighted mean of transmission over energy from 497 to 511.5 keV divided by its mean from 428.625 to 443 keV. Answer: 1.2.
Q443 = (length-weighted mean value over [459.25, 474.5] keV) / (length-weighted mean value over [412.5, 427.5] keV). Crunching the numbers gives 1.5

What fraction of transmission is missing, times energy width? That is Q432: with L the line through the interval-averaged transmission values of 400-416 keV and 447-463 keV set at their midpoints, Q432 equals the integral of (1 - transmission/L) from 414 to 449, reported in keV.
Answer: 6.8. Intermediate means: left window 34.3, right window 38.1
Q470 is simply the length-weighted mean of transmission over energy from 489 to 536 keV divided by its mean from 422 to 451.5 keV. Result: 1.21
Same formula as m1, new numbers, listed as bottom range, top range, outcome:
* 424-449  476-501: 1.22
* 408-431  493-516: 1.36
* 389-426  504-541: 1.14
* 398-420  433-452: 1.06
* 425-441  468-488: 1.32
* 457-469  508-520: 0.95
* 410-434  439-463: 1.41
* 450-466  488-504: 0.99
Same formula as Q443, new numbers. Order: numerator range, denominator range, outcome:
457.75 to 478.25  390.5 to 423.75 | 1.15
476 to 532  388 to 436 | 1.19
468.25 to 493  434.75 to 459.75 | 1.04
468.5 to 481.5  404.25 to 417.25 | 1.13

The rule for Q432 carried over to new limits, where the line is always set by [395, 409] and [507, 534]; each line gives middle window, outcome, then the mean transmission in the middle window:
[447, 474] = -0.98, 38.1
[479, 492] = -0.31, 37.8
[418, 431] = 4.58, 23.7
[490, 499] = -0.24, 37.9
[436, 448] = 0.41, 35.4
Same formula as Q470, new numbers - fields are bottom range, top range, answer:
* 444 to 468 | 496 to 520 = 0.96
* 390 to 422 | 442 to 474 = 1.12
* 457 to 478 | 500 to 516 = 0.96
